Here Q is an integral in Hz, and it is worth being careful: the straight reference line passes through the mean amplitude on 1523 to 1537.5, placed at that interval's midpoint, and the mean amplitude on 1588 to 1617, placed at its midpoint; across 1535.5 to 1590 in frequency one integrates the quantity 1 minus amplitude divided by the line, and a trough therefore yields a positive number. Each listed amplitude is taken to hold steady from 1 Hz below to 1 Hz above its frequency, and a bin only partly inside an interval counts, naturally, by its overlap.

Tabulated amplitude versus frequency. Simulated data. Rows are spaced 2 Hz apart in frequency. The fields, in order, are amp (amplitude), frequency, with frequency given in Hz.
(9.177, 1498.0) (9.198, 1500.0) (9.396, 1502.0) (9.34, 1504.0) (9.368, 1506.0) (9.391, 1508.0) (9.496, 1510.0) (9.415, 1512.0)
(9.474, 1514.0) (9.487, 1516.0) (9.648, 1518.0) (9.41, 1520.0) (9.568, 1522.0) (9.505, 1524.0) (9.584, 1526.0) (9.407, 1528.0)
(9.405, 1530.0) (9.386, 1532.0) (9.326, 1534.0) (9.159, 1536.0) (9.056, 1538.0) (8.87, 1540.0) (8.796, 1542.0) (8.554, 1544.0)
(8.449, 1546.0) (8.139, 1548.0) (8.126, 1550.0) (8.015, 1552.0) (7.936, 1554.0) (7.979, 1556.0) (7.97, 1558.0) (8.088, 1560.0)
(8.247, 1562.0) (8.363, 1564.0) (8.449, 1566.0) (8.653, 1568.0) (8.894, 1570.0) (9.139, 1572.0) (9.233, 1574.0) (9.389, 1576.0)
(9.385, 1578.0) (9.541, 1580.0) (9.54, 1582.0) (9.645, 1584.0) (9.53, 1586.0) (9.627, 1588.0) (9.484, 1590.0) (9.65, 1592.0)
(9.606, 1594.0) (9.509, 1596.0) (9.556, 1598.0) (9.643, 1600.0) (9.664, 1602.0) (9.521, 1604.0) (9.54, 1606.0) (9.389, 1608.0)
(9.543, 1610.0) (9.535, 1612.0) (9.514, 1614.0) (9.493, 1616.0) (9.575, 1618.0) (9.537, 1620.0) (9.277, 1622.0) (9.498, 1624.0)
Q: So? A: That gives 3.9 Hz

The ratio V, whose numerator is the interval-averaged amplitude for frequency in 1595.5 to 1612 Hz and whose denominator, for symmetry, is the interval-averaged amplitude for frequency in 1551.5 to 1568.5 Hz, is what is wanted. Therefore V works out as 1.17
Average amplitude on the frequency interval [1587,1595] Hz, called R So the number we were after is 9.59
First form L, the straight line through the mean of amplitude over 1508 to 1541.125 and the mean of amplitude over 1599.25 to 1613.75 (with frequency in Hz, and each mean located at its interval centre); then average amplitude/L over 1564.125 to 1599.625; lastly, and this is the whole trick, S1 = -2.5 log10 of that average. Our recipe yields 0.02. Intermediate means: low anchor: 9.39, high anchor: 9.54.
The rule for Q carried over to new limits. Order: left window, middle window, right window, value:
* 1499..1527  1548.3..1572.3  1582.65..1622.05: 3.05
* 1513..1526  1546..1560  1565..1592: 1.98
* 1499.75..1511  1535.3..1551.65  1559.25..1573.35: 0.49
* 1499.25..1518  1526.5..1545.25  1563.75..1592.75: 0.48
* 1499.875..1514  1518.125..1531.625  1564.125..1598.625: -0.16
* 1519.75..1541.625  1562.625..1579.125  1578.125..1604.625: 0.97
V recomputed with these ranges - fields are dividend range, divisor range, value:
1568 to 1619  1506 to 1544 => 1.01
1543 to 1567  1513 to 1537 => 0.87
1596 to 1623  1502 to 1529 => 1.01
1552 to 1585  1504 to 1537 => 0.93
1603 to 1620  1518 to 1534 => 1.00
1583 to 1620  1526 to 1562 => 1.11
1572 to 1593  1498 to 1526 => 1.01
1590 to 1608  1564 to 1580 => 1.06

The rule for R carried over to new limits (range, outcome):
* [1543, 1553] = 8.26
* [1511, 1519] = 9.51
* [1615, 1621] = 9.54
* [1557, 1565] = 8.17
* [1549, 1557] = 8.01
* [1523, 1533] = 9.46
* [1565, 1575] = 8.87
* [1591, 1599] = 9.58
